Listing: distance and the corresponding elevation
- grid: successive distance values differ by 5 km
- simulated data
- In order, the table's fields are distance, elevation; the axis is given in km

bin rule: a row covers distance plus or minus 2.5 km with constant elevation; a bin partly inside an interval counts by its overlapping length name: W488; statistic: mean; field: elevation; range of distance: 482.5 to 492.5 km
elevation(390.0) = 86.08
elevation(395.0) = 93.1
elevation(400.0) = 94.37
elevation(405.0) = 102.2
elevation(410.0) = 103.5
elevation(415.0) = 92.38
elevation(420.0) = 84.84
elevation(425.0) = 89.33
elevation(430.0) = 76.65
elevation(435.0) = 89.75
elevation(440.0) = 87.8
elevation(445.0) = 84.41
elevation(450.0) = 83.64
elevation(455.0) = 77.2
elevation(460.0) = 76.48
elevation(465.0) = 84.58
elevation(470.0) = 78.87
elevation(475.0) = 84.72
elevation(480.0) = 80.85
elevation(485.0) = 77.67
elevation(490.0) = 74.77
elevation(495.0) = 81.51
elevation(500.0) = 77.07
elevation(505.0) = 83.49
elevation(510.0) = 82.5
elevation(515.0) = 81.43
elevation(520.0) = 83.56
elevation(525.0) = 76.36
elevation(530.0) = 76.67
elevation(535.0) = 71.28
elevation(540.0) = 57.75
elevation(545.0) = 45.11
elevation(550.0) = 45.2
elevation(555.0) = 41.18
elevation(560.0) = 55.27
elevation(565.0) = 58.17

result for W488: 76.2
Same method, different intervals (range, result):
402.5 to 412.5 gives 103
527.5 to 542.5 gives 68.6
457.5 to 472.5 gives 80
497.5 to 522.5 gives 81.6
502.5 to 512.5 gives 83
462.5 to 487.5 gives 81.3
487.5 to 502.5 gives 77.8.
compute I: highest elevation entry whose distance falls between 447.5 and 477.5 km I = 84.72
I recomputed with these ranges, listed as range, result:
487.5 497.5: 81.51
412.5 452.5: 92.38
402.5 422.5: 103.5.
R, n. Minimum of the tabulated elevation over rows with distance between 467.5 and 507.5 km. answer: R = 74.77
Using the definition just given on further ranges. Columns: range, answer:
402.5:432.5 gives 76.65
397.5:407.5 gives 94.37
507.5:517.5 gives 81.43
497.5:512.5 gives 77.07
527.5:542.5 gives 57.75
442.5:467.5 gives 76.48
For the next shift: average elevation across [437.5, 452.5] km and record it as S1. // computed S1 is 85.3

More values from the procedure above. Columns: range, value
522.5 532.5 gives 76.5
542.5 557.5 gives 43.8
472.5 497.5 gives 79.9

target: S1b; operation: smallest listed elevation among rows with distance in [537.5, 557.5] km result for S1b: 41.18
